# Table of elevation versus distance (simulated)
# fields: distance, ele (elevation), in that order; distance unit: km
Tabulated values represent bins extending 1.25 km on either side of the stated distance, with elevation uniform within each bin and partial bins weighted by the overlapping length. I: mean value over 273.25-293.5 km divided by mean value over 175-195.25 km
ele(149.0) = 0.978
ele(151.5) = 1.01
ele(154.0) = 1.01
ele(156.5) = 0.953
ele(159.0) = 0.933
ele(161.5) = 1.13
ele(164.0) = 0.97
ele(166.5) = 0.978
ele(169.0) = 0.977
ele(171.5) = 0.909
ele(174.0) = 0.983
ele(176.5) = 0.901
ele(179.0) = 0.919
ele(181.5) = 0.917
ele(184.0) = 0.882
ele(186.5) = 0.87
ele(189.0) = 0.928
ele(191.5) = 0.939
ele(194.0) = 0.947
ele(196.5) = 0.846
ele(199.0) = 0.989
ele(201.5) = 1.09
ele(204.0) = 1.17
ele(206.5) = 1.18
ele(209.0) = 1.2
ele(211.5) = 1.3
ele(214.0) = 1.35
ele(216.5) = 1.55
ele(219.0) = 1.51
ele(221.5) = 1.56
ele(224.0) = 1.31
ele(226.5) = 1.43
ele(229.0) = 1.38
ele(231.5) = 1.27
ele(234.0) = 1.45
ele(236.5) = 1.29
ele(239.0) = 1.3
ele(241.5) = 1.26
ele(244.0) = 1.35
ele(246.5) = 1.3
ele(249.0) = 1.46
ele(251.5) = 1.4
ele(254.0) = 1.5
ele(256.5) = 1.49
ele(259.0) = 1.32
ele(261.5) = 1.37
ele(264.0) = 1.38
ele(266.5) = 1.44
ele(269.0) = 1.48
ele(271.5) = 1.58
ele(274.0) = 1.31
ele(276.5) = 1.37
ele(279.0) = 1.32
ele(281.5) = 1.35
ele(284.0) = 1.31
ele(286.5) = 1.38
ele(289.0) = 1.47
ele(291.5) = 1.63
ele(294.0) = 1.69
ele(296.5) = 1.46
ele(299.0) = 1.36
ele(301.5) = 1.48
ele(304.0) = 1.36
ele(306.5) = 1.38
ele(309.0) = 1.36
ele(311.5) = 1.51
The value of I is 1.5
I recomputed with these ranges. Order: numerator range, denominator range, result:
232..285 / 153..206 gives 1.43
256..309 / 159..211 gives 1.44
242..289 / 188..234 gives 1.14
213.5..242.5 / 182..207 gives 1.42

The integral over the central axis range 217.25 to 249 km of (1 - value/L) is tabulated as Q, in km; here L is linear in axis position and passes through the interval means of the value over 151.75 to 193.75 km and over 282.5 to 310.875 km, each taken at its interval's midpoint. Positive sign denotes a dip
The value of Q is -4.9 km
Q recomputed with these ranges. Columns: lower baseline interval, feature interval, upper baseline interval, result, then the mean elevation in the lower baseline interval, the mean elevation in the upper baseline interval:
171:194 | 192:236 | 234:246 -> -4.6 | 0.918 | 1.32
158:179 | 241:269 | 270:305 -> -1.9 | 0.97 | 1.43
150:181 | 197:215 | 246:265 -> 0.0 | 0.971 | 1.41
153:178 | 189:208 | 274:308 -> 1.3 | 0.973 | 1.42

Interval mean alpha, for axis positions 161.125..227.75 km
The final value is 1.1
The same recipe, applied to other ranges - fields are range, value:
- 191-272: 1.32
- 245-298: 1.43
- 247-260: 1.43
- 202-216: 1.25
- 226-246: 1.34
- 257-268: 1.39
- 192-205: 1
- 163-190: 0.93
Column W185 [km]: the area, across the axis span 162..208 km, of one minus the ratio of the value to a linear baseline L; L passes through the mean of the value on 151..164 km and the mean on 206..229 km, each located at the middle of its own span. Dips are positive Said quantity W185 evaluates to 8.0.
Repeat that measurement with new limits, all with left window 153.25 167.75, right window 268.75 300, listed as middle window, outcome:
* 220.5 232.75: -1.5 km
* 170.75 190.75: 2.9 km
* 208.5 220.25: -2.0 km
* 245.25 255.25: -0.7 km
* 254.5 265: -0.4 km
